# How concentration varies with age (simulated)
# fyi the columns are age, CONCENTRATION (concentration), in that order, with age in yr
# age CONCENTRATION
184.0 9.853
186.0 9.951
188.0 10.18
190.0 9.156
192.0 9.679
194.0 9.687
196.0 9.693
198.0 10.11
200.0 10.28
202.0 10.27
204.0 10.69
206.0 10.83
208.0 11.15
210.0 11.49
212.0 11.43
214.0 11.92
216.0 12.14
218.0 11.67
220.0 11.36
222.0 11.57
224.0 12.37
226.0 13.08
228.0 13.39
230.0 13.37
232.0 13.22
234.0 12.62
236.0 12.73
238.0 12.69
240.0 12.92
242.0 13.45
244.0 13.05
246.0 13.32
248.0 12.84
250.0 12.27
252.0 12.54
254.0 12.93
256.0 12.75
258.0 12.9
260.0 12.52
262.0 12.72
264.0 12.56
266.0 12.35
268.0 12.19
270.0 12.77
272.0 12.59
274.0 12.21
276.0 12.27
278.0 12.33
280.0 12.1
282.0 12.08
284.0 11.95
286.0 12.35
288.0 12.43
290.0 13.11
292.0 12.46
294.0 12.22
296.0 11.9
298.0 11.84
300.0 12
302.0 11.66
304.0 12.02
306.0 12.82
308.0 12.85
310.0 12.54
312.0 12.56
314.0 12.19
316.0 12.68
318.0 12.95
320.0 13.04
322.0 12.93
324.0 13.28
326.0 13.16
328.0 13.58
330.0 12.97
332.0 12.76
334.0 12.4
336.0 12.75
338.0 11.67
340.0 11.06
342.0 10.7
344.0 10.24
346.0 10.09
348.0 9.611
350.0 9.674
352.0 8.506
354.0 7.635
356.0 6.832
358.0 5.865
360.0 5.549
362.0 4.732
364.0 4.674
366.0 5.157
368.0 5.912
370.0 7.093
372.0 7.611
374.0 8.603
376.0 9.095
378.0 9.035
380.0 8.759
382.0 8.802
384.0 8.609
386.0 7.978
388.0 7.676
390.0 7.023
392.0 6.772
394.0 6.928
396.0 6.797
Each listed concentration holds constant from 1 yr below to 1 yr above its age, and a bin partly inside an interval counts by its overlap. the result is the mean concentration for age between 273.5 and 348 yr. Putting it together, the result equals 12.2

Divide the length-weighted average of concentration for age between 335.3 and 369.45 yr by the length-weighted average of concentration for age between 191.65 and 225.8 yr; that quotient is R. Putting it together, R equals 0.74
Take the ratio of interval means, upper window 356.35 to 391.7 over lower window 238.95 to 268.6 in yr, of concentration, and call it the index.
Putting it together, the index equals 0.6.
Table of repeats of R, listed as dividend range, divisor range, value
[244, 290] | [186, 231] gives 1.12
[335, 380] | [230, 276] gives 0.65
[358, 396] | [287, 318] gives 0.58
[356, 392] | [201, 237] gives 0.60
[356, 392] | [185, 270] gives 0.60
